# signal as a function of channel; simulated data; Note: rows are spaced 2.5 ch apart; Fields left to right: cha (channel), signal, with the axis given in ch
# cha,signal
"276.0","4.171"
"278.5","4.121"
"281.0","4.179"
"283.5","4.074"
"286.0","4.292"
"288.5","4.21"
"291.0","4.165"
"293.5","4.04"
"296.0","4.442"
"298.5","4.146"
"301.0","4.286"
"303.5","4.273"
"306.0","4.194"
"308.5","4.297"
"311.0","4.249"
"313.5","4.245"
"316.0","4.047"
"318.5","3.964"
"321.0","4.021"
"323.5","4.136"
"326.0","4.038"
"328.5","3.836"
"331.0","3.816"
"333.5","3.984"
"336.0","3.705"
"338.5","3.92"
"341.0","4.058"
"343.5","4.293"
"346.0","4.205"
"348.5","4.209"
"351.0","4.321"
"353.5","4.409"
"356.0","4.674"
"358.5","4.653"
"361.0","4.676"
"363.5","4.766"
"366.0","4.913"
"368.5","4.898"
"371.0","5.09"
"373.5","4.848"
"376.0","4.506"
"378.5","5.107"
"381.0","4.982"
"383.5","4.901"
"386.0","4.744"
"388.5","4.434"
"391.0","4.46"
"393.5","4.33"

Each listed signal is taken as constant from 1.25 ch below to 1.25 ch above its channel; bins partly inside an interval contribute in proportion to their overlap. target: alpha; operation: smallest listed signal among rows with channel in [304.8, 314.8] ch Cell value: 4.194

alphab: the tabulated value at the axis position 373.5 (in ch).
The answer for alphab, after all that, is 4.848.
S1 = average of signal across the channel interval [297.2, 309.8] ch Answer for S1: 4.24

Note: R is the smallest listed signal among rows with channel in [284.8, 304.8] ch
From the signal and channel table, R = 4.04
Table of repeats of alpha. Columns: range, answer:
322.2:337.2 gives 3.705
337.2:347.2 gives 3.92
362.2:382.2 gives 4.506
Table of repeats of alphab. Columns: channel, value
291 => 4.165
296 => 4.442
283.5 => 4.074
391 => 4.46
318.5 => 3.964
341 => 4.058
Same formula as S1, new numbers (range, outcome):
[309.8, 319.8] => 4.13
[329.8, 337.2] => 3.84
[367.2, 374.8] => 4.94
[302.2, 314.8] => 4.25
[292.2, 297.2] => 4.24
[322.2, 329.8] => 4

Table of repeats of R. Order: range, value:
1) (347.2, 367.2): 4.209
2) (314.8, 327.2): 3.964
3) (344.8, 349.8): 4.205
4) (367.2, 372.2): 4.898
